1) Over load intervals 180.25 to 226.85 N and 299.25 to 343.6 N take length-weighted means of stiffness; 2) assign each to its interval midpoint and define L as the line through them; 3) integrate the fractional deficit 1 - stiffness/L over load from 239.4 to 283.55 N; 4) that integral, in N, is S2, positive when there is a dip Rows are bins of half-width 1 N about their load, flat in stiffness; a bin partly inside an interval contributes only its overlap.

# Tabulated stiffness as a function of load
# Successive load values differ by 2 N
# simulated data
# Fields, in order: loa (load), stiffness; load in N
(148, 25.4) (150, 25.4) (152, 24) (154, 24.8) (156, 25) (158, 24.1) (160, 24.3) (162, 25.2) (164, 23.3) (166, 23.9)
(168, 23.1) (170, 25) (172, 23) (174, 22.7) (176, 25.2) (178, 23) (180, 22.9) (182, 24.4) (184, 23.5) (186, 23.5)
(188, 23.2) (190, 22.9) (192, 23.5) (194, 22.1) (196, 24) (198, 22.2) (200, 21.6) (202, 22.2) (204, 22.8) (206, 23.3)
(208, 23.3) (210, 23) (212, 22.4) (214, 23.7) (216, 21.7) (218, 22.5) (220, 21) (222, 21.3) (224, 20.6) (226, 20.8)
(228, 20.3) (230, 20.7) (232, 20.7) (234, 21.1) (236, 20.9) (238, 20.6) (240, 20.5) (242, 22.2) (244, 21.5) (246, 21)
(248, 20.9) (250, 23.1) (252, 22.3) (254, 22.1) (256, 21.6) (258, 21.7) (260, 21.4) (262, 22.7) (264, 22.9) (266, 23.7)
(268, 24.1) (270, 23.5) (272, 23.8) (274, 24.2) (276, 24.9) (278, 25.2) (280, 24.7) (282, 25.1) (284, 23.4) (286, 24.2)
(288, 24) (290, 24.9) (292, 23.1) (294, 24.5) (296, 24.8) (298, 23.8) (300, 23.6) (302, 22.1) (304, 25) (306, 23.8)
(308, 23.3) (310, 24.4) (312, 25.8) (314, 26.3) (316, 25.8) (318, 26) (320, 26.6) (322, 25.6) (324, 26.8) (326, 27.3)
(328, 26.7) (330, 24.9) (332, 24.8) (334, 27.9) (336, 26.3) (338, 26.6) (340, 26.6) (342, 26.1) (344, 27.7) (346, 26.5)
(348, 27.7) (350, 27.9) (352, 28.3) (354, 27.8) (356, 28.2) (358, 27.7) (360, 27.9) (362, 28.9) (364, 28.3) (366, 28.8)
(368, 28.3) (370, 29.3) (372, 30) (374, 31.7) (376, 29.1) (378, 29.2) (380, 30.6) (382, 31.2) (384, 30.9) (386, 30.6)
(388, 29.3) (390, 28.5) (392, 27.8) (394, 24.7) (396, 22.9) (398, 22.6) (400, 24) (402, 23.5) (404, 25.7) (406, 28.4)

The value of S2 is 2.2 N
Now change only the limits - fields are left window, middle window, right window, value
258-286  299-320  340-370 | 0.8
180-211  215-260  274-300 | 4.4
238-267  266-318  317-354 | -0.4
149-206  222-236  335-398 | 2.3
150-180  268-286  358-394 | 1.7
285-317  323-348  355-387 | 0.3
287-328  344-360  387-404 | -1.6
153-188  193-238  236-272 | 2.1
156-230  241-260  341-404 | 2.1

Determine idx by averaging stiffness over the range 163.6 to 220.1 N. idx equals 23.1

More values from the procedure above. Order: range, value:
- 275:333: 24.9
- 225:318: 23.1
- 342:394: 28.8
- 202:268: 21.9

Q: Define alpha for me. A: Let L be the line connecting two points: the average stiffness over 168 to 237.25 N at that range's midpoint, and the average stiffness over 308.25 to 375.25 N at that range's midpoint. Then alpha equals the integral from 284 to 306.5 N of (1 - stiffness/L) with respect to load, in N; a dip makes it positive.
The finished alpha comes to 1.5 N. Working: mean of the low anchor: 22.5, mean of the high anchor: 27.2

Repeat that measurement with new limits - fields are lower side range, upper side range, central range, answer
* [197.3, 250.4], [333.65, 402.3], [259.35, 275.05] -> 0.1 N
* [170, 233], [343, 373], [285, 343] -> 3.1 N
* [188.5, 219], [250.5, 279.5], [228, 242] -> 1.3 N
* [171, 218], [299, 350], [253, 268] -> 1.2 N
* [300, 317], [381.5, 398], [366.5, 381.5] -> -1.4 N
